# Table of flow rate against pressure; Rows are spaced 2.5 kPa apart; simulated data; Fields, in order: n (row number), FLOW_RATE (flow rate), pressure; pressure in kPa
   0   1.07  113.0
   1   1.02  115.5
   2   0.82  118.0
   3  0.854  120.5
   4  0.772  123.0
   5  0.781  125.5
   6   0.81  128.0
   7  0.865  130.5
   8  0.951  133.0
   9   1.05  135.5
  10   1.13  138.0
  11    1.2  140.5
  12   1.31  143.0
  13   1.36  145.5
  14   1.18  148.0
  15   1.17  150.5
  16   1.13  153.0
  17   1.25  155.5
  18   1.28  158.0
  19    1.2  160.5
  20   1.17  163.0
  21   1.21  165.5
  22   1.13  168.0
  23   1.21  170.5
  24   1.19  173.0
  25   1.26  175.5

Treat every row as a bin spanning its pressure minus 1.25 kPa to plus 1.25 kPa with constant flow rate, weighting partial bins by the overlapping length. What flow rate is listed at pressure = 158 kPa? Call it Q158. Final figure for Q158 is 1.28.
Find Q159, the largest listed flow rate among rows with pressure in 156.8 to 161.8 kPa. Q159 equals 1.28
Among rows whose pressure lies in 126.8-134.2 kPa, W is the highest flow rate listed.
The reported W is 0.951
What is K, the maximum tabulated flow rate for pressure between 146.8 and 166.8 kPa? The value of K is 1.28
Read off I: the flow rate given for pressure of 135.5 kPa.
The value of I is 1.05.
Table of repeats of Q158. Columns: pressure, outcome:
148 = 1.18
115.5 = 1.02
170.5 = 1.21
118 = 0.82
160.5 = 1.2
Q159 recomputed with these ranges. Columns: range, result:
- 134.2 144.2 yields 1.31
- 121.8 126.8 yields 0.781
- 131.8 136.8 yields 1.05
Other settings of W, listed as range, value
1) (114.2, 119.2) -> 1.02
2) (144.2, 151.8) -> 1.36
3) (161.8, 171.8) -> 1.21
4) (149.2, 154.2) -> 1.17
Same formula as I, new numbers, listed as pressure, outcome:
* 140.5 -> 1.2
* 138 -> 1.13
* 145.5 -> 1.36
